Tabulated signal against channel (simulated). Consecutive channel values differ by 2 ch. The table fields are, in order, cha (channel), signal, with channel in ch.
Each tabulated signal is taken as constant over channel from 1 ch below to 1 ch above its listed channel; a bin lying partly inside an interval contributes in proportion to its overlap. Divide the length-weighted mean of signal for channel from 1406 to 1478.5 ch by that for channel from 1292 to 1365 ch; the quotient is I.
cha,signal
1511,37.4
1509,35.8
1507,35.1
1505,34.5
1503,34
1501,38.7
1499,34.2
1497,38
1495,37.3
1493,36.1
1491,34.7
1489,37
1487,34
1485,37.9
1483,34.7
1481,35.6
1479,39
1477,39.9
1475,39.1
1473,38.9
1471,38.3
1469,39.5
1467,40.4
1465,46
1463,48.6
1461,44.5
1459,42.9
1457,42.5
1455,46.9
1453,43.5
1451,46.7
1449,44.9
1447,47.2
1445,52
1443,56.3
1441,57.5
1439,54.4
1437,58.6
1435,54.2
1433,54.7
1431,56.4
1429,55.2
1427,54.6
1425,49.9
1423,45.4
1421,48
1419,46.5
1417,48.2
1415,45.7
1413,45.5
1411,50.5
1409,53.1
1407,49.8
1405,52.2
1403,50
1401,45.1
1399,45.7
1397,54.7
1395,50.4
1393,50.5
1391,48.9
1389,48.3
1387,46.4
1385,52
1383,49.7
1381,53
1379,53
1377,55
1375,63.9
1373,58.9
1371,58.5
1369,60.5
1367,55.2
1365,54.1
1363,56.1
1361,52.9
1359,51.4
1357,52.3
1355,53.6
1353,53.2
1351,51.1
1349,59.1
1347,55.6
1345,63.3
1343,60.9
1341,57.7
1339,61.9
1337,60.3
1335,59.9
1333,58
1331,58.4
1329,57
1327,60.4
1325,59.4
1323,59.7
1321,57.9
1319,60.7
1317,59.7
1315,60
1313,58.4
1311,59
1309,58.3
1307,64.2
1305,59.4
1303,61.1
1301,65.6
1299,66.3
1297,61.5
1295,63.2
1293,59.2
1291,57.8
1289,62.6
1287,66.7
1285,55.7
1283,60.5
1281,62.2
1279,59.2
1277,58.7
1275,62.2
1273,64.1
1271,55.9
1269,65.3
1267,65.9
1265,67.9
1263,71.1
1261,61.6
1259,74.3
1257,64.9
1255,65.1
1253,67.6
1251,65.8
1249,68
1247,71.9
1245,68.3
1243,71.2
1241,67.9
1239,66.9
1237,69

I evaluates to 0.82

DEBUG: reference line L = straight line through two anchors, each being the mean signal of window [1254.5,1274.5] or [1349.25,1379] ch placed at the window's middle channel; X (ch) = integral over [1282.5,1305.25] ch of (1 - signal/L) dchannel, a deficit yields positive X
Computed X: 0.3 ch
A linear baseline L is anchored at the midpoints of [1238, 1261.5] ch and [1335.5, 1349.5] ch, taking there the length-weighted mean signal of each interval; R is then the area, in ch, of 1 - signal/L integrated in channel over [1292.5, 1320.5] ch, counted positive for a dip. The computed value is 0.81 ch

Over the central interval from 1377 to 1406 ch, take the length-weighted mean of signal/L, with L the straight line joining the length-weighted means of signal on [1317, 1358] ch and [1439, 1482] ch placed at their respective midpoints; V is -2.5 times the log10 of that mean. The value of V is 0.04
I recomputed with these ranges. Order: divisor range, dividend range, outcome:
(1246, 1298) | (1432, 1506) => 0.67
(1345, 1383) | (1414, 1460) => 0.90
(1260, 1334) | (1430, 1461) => 0.82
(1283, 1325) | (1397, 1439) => 0.83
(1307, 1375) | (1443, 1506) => 0.70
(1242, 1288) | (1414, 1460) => 0.77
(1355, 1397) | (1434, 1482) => 0.85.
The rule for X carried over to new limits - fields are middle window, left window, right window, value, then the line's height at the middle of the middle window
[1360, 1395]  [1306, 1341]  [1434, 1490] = -0.1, 53.6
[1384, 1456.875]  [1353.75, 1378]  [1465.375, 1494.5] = -5.0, 47.2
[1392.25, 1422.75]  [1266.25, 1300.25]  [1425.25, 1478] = 1.5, 51.5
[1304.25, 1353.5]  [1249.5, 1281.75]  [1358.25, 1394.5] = -0.5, 58.4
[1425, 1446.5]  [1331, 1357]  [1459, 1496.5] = -4.8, 44.9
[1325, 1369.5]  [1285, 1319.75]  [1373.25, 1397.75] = -0.4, 56.4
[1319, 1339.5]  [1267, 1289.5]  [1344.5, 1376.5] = -0.4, 58.1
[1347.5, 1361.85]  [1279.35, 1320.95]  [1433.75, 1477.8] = 0.6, 55.9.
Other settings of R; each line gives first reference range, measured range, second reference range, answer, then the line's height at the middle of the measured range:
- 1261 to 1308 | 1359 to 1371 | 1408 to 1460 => 0.0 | 55.8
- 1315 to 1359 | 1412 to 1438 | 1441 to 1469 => -0.9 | 49.4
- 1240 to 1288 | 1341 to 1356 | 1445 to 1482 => -0.3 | 55.6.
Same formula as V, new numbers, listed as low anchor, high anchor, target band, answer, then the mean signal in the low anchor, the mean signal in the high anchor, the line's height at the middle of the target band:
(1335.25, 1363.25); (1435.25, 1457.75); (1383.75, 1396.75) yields 0.087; 56.5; 50.3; 53.9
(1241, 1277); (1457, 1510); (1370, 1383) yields -0.096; 66.4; 38.3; 51.7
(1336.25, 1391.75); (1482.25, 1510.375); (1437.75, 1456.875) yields -0.154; 55.2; 35.9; 43.1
